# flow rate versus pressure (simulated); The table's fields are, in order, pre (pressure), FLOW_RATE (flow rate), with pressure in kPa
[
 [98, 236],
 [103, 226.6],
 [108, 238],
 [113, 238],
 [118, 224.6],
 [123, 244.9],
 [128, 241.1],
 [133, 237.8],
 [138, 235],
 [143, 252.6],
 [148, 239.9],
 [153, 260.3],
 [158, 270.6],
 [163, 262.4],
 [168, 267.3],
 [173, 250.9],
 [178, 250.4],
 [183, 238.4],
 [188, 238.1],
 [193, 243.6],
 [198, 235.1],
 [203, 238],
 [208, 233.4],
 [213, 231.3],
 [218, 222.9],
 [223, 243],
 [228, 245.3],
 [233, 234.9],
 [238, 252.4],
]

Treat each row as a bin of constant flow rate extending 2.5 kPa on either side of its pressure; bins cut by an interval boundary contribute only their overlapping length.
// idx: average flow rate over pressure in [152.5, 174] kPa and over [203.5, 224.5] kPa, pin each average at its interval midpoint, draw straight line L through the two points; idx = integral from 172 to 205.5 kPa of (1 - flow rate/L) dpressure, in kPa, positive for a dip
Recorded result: 0.8 kPa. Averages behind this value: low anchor 263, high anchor 233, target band 242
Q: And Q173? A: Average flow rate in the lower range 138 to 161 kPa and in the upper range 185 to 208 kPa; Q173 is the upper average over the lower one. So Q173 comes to 0.9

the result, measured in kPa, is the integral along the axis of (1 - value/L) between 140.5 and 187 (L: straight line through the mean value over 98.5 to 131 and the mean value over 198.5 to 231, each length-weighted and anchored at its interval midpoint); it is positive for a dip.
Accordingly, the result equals -3.7 kPa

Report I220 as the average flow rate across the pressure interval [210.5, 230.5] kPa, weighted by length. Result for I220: 236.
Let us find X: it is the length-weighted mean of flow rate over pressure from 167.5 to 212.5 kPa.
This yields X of 242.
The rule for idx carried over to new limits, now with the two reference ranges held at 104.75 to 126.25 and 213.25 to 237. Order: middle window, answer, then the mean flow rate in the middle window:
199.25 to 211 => 0.1 kPa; 235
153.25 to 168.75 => -1.9 kPa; 266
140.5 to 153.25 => -0.7 kPa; 249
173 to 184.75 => -0.5 kPa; 246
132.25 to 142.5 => -0.1 kPa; 239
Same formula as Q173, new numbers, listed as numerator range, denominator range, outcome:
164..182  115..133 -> 1.08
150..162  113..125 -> 1.12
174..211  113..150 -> 1.00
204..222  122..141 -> 0.96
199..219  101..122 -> 1.00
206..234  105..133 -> 0.99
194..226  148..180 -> 0.91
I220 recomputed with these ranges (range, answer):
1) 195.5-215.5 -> 234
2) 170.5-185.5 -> 247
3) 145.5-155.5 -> 250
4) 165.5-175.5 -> 259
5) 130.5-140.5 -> 236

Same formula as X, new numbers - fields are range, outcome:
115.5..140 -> 237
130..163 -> 250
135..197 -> 250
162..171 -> 264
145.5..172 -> 260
